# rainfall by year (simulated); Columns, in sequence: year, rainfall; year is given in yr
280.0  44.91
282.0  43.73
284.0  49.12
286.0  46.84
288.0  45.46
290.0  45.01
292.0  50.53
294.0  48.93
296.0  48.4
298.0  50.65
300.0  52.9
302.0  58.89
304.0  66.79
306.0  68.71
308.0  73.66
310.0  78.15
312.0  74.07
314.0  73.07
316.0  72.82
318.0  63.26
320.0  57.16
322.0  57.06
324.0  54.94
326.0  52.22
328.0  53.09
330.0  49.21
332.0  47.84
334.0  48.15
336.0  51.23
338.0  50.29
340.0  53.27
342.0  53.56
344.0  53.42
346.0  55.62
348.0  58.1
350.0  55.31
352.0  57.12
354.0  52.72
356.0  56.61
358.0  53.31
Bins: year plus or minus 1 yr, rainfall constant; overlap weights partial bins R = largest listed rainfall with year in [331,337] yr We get 51.23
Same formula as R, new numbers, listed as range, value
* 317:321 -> 63.26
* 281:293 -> 50.53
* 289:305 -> 66.79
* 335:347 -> 55.62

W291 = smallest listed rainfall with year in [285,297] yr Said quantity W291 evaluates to 45.01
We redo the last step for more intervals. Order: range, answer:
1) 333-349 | 48.15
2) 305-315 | 68.71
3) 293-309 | 48.4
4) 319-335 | 47.84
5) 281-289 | 43.73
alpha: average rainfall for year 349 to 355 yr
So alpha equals 55.1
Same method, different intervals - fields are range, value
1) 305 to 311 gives 73.5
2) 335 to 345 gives 52.4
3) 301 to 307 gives 64.8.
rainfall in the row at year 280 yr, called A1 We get 44.91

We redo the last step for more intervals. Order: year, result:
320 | 57.16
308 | 73.66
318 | 63.26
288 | 45.46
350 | 55.31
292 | 50.53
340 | 53.27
